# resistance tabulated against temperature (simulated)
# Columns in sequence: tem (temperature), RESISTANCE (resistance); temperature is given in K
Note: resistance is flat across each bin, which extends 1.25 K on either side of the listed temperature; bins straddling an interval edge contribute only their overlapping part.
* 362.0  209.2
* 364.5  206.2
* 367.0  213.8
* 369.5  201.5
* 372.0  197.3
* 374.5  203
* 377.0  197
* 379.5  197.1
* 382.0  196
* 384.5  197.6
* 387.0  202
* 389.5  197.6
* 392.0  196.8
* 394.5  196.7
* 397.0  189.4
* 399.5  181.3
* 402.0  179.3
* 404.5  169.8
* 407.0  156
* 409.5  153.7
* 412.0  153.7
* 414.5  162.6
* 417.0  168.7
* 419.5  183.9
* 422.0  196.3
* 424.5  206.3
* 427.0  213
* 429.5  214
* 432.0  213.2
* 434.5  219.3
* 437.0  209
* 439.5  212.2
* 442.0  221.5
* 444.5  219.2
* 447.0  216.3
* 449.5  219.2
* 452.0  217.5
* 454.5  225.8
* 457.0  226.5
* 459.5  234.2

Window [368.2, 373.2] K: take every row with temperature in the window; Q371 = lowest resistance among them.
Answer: 197.3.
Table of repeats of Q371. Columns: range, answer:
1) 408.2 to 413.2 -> 153.7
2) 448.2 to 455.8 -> 217.5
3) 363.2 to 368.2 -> 206.2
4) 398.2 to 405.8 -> 169.8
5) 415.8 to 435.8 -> 168.7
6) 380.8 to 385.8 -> 196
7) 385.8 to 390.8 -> 197.6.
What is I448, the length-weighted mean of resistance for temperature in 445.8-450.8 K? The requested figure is 218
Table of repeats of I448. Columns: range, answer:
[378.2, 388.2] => 198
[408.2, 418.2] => 160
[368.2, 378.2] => 200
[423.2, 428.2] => 209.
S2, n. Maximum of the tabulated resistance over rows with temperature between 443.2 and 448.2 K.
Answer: 219.2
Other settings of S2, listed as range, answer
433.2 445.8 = 221.5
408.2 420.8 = 183.9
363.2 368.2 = 213.8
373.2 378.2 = 203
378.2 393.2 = 202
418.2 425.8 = 206.3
